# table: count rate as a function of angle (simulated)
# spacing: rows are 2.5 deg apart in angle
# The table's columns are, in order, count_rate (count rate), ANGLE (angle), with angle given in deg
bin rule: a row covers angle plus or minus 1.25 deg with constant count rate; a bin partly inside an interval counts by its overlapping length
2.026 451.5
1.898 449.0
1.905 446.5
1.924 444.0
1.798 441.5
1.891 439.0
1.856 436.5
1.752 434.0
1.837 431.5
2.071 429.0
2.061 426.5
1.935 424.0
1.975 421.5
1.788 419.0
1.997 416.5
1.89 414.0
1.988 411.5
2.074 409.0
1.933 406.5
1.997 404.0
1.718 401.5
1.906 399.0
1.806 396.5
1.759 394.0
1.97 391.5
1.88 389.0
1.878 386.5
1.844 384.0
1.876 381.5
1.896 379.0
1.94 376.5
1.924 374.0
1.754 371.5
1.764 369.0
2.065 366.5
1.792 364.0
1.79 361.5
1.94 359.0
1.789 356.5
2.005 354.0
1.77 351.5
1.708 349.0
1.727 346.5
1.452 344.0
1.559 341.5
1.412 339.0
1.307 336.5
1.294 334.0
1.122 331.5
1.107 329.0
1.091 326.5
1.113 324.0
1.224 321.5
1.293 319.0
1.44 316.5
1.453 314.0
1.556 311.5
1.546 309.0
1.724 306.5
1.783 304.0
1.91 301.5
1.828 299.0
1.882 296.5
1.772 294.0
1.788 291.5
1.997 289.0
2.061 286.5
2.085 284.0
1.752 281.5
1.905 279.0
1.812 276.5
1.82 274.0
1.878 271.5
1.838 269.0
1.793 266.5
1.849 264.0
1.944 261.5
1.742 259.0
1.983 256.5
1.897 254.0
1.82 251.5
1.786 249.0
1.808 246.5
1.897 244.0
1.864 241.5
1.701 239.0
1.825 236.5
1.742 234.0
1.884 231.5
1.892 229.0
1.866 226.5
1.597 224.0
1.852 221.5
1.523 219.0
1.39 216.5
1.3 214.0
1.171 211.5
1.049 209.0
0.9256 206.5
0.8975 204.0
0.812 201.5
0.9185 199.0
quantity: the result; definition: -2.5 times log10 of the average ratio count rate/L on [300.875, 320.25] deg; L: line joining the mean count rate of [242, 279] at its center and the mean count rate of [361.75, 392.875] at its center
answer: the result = 0.18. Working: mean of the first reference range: 1.85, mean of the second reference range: 1.88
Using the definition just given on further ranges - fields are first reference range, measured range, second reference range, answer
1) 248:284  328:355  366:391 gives 0.24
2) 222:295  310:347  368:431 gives 0.37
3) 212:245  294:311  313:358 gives -0.16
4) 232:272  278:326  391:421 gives 0.11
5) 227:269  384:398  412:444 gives 0.02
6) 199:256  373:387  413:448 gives -0.04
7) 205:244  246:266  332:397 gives -0.15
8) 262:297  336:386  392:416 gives 0.07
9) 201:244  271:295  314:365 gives -0.25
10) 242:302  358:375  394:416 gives 0.02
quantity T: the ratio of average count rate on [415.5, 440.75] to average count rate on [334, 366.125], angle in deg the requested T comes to 1.1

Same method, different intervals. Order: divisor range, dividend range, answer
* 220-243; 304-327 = 0.79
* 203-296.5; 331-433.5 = 1.05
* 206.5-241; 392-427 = 1.21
